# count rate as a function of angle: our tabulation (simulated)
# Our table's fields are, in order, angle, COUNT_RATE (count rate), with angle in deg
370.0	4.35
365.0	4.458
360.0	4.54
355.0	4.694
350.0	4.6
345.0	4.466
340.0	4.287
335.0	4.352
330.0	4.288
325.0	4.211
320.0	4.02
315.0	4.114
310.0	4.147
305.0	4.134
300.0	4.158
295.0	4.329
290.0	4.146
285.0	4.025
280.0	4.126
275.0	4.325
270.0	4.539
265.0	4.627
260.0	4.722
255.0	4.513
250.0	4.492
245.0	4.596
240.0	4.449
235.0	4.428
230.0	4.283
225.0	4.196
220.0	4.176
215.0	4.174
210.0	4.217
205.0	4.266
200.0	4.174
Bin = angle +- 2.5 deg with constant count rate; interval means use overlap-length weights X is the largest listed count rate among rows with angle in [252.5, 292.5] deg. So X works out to 4.722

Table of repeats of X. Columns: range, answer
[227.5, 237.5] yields 4.428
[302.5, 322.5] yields 4.147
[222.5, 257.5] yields 4.596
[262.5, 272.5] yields 4.627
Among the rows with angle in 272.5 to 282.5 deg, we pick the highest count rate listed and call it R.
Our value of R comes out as 4.325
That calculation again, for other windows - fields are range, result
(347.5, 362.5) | 4.694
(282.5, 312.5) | 4.329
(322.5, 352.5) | 4.6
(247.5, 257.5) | 4.513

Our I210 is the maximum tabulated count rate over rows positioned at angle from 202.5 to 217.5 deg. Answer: 4.266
